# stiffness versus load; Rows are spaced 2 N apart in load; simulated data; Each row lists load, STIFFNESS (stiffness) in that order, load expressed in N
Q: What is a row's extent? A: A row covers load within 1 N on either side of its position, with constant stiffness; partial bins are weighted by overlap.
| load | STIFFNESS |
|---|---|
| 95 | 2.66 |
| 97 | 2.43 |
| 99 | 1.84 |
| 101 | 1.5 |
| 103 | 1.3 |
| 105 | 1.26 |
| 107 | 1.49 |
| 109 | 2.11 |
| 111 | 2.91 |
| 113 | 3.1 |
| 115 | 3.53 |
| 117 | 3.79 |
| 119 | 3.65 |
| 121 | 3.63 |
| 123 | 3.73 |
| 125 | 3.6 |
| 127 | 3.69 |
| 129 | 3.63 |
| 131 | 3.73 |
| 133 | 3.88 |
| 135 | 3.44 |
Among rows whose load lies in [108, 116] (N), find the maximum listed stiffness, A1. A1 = 3.53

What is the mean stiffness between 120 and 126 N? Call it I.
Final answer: 3.65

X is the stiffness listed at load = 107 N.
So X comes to 1.49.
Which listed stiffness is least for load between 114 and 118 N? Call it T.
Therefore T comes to 3.53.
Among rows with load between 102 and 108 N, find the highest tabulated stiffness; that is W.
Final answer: 1.49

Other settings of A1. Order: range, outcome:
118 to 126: 3.73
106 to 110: 2.11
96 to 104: 2.43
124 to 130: 3.69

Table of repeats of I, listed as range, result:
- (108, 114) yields 2.71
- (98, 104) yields 1.55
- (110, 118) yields 3.33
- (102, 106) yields 1.28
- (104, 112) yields 1.94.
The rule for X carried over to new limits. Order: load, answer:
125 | 3.6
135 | 3.44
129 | 3.63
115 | 3.53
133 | 3.88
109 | 2.11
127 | 3.69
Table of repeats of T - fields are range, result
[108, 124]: 2.11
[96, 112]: 1.26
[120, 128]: 3.6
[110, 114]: 2.91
